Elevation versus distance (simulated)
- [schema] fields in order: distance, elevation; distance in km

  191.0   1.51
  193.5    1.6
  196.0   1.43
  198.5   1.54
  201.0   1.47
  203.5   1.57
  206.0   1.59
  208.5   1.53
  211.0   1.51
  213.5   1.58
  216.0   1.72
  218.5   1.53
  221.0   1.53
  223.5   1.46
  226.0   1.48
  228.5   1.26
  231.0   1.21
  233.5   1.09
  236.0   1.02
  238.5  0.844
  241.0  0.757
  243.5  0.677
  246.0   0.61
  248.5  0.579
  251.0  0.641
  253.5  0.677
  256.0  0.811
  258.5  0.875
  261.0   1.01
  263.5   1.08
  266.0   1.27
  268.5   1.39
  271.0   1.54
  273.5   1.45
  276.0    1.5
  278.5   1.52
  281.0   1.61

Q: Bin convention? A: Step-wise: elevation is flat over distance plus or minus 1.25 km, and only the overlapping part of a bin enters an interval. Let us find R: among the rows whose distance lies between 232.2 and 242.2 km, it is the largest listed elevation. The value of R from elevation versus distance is 1.09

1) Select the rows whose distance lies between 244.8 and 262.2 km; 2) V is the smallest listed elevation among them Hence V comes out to 0.579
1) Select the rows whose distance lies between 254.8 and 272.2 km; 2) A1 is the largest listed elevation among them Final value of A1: 1.54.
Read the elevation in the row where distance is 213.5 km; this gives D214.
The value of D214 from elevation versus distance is 1.58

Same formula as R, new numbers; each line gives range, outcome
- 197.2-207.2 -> 1.59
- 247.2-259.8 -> 0.875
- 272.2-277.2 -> 1.5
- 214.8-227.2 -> 1.72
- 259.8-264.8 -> 1.08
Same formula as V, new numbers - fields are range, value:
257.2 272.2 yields 0.875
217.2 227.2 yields 1.46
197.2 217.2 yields 1.47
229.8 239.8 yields 0.844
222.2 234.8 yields 1.09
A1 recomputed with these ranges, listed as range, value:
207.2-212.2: 1.53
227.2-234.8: 1.26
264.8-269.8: 1.39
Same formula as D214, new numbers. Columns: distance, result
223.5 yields 1.46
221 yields 1.53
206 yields 1.59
